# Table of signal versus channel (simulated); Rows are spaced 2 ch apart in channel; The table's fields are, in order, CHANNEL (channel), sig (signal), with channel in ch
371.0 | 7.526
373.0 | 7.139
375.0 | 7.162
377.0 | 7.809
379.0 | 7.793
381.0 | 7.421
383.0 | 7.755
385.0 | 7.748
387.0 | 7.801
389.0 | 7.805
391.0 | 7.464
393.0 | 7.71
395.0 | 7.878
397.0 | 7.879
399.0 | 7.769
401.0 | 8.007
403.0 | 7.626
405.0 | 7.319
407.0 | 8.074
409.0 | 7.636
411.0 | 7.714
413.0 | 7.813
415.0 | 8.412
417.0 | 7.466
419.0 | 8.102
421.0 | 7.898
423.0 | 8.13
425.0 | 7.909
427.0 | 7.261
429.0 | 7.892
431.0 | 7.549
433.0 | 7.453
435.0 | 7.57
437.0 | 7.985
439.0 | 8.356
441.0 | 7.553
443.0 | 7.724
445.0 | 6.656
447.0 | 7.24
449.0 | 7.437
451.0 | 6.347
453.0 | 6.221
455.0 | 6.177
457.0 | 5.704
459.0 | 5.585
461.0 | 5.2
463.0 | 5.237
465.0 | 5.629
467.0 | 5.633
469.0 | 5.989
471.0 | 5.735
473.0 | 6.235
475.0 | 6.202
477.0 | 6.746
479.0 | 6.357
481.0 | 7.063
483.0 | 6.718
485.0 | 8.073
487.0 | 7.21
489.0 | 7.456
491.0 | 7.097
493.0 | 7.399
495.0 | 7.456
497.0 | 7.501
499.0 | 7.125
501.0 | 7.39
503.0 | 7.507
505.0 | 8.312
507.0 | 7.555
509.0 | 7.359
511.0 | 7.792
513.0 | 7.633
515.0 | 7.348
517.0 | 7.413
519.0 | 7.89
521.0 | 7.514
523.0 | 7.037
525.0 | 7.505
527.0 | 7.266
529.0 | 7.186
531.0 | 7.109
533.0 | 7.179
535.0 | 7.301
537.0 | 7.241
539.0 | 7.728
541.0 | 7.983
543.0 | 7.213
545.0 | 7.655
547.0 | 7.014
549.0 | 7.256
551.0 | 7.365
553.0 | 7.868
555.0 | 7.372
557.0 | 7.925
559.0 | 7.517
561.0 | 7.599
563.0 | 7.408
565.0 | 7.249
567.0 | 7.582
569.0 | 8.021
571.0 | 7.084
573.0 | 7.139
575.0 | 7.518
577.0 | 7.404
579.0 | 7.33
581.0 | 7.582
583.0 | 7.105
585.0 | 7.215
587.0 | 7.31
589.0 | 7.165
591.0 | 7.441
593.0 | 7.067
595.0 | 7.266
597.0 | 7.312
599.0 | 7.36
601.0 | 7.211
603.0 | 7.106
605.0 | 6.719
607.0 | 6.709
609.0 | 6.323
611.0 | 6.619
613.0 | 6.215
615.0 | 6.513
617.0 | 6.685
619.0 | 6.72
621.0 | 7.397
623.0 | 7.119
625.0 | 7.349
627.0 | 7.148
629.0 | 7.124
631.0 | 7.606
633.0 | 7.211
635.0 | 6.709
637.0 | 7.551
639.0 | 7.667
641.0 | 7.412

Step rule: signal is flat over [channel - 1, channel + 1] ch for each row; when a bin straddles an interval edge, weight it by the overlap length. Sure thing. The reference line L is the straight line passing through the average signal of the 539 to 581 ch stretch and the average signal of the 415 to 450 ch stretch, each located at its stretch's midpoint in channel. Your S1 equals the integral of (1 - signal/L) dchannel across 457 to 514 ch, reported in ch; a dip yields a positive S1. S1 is 5.9 ch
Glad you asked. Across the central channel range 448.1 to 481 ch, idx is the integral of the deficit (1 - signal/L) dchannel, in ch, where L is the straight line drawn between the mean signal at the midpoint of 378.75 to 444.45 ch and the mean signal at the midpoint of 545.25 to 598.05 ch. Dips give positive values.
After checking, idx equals 6.8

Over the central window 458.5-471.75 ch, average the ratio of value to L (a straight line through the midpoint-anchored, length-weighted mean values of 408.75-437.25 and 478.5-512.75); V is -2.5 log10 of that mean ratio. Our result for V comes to 0.33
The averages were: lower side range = 7.78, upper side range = 7.4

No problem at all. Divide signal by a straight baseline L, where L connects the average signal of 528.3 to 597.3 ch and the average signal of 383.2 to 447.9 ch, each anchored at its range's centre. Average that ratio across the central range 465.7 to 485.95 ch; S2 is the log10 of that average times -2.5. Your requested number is 0.176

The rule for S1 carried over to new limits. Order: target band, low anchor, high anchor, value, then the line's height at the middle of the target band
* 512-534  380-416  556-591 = 0.4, 7.52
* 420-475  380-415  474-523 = 5.4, 7.54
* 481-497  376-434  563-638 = 0.3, 7.5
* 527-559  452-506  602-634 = -3.2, 6.76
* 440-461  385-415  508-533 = 2.8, 7.62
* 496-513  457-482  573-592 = -3.2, 6.38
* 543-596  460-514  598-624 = -4.3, 6.84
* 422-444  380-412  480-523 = -0.4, 7.63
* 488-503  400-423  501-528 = 0.5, 7.6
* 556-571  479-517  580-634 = -0.8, 7.2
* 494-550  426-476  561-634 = -4.4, 6.9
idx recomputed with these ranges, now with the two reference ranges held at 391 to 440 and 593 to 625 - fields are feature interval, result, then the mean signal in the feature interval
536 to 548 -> -0.4 ch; 7.47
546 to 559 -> -0.6 ch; 7.47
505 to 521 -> -0.6 ch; 7.61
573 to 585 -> -0.5 ch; 7.35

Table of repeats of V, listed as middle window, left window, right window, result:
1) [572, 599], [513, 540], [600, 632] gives -0.03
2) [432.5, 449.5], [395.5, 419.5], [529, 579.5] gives 0.02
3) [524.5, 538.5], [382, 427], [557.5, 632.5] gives 0.02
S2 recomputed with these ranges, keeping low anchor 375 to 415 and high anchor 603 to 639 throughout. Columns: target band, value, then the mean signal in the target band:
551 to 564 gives -0.062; 7.6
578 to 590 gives -0.031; 7.28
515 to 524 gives -0.021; 7.45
